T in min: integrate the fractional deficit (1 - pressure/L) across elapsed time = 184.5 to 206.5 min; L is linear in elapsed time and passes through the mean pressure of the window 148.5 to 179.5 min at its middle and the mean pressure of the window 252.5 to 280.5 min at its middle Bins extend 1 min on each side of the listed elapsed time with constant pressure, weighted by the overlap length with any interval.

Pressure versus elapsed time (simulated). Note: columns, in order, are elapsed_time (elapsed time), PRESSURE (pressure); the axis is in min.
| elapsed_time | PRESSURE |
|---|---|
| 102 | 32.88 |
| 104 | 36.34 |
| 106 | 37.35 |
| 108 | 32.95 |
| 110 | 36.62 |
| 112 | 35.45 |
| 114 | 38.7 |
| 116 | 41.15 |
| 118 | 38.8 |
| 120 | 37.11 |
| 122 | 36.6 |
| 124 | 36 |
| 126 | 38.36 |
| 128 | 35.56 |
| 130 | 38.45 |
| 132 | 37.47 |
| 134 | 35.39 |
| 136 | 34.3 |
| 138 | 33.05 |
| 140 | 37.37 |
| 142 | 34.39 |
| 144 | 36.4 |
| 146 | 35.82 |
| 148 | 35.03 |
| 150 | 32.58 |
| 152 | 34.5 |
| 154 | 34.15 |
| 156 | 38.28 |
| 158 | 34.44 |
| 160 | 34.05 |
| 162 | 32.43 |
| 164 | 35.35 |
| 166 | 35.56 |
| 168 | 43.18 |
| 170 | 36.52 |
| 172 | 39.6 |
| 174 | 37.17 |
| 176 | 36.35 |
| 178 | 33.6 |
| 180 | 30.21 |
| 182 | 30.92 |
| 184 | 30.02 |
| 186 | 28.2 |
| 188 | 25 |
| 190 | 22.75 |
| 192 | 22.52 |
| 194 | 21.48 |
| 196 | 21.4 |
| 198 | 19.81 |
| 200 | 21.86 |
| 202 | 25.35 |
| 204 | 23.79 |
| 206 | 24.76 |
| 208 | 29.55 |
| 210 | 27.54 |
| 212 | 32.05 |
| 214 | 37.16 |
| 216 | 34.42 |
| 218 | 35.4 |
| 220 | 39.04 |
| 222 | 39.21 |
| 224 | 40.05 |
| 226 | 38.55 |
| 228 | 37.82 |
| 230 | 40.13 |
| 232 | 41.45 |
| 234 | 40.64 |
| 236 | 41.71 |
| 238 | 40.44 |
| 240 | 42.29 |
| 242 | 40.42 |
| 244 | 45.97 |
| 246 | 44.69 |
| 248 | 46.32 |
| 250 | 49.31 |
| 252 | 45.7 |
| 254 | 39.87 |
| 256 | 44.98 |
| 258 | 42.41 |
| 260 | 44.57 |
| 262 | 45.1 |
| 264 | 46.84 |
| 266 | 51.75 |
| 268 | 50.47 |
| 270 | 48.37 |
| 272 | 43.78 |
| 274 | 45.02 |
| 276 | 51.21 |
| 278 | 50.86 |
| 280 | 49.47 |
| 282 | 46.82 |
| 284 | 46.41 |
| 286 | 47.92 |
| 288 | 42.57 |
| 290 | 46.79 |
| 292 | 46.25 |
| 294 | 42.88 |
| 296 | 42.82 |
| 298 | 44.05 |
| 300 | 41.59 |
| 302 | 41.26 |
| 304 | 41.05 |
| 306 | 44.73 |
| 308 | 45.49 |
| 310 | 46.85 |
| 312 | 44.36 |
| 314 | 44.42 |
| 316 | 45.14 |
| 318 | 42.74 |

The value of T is 8.8 min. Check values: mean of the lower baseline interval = 35.7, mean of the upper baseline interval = 46.7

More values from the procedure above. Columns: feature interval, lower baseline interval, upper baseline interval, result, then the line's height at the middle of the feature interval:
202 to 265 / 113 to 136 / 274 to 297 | 6.6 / 43.7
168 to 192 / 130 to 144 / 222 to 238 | 3.6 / 37.7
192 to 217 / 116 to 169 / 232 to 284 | 9.0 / 41.1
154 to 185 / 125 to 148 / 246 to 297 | 2.7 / 38.5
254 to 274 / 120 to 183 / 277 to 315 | -1.4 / 43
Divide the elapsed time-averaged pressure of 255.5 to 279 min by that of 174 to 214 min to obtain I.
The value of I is 1.7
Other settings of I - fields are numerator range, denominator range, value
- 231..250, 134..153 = 1.23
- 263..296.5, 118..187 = 1.34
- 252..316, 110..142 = 1.24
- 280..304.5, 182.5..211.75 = 1.79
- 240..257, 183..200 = 1.87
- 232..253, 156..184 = 1.24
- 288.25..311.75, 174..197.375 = 1.58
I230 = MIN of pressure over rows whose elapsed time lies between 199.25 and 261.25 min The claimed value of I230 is 21.86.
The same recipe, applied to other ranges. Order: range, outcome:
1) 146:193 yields 22.52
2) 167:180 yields 30.21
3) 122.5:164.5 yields 32.43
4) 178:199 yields 19.81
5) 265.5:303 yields 41.26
